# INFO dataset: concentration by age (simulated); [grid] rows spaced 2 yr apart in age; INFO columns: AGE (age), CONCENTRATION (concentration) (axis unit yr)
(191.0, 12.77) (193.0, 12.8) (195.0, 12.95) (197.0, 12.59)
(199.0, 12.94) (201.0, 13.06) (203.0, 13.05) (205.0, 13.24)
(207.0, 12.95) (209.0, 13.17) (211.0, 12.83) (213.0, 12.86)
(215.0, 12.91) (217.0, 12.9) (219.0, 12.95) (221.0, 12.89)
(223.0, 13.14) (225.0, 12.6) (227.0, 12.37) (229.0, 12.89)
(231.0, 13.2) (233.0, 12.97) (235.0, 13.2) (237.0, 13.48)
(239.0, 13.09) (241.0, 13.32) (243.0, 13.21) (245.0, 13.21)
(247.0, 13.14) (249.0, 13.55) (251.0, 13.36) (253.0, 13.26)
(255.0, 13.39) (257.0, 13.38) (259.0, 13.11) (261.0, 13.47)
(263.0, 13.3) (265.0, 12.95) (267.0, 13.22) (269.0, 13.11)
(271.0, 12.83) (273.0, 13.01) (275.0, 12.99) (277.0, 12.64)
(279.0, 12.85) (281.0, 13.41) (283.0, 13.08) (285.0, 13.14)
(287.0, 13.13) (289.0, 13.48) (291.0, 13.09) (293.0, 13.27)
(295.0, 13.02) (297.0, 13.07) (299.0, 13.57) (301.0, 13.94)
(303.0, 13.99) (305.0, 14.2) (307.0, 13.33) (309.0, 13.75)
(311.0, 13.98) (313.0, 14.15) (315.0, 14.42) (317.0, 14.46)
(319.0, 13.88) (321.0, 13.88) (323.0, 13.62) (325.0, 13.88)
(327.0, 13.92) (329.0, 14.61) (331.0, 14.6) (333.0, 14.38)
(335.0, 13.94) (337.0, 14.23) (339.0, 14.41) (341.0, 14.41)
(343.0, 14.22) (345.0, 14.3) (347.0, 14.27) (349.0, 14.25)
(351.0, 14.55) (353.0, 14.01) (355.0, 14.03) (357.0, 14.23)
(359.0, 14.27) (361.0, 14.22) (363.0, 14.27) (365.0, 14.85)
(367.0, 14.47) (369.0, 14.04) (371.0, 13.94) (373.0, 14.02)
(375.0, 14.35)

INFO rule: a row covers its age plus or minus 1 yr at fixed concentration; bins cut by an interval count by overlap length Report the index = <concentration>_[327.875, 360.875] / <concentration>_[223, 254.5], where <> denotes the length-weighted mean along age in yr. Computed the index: 1.09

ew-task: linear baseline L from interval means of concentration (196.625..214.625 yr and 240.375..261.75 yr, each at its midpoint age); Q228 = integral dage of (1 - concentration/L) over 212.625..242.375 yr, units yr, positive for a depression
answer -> 0.3 yr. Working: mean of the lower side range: 13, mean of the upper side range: 13.3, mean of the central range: 13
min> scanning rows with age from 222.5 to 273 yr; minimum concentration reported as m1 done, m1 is 12.37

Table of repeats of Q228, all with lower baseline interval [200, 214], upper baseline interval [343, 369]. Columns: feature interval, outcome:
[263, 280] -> 0.8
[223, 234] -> 0.3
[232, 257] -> 0.1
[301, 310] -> 0.0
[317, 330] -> 0.0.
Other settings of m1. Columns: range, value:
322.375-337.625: 13.62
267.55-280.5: 12.64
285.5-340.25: 13.02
